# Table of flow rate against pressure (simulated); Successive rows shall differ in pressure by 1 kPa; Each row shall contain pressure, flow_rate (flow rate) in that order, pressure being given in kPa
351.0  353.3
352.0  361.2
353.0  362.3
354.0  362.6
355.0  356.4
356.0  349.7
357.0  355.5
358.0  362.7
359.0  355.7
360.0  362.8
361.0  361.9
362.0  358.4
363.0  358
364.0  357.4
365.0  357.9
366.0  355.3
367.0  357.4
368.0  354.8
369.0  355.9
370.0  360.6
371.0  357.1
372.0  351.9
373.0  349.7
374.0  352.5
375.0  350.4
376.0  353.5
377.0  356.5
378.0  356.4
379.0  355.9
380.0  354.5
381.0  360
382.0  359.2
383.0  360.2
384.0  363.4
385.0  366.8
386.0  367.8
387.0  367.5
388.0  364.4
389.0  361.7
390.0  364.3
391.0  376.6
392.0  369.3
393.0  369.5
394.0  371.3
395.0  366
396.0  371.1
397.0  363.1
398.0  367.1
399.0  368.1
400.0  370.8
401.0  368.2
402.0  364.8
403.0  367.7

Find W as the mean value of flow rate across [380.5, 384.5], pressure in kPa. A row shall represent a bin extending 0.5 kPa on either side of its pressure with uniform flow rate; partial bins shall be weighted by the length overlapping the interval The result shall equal 361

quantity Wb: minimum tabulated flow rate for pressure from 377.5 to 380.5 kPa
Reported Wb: 354.5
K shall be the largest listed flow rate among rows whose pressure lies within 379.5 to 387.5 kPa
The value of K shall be 367.8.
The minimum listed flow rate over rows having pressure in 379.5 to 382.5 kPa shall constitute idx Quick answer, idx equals 354.5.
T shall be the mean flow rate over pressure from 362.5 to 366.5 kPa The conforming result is 357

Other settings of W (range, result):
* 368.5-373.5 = 355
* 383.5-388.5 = 366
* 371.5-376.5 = 352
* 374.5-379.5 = 355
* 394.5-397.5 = 367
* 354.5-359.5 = 356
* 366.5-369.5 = 356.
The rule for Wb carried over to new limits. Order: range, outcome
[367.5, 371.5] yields 354.8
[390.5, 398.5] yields 363.1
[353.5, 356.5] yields 349.7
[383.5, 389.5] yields 361.7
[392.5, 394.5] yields 369.5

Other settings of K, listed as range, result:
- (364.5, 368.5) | 357.9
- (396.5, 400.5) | 370.8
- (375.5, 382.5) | 360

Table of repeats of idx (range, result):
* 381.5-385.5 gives 359.2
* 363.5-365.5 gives 357.4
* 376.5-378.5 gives 356.4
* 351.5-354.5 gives 361.2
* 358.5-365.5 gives 355.7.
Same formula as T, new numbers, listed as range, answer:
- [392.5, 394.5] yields 370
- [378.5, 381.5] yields 357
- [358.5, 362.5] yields 360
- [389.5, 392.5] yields 370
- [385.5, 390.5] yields 365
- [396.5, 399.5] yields 366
